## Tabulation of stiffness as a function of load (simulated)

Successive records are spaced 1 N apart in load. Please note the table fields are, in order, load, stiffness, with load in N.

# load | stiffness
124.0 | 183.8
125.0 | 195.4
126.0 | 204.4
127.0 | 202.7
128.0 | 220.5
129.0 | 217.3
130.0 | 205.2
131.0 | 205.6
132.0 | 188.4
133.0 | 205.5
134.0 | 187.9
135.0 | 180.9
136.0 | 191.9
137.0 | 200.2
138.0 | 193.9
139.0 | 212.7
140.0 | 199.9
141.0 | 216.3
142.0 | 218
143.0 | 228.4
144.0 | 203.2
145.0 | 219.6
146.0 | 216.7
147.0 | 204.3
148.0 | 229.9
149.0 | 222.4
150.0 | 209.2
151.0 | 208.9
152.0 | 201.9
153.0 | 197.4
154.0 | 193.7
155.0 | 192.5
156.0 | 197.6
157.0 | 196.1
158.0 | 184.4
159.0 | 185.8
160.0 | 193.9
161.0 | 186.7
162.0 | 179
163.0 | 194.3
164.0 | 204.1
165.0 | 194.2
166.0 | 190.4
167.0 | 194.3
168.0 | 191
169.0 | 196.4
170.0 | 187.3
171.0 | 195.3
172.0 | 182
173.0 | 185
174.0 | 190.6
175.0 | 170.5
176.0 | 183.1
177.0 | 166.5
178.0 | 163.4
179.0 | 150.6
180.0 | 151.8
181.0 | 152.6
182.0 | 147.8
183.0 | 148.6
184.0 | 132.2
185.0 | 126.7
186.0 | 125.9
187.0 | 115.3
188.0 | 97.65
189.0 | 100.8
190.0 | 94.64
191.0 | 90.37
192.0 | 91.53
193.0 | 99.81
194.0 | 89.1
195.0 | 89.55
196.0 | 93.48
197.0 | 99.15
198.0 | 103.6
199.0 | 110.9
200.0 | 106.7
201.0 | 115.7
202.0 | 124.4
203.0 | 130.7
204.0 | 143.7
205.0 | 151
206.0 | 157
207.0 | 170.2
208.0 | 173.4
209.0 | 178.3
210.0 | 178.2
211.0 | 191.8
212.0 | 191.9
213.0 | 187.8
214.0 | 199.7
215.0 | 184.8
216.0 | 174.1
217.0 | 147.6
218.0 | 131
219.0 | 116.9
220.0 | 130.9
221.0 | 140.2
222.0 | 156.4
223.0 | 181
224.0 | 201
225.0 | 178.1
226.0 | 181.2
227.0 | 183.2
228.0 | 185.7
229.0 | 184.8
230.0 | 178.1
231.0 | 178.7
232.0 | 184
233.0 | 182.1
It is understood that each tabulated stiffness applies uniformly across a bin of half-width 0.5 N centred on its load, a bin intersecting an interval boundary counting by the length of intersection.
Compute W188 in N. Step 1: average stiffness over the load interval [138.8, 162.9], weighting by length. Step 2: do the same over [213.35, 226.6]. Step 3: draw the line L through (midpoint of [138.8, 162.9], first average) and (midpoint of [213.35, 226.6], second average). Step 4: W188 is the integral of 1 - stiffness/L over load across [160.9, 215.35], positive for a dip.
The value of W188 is 9.2 N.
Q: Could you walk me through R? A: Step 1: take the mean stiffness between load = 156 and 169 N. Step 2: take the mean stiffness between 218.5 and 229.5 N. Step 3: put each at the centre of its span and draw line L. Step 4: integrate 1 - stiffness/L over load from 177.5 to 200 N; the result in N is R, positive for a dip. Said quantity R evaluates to 8.03 N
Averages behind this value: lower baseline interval 192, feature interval 117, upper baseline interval 167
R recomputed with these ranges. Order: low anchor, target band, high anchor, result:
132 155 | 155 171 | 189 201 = -2.7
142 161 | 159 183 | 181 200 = -3.5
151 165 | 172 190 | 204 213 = 3.7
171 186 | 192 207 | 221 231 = 4.7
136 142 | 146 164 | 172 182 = -1.0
